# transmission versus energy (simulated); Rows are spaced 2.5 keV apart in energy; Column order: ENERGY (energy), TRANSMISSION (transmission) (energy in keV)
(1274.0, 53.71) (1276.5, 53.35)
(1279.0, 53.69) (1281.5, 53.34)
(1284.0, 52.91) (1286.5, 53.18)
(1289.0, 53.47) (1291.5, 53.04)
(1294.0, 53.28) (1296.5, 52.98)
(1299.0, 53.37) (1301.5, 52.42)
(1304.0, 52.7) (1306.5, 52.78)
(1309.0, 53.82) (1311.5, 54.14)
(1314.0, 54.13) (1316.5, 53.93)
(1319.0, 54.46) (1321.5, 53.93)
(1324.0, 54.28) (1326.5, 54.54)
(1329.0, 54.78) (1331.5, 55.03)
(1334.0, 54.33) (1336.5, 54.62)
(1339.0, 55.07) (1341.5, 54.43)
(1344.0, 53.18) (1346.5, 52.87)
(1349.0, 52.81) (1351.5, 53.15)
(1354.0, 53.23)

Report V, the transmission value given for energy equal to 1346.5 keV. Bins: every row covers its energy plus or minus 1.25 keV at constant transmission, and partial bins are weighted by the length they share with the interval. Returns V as 52.87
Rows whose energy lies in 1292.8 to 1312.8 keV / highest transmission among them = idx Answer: 54.14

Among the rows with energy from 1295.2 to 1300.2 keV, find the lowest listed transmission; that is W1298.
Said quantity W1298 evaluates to 52.98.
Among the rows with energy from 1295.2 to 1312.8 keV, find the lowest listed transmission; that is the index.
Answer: 52.42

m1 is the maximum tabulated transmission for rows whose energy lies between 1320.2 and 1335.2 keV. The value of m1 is 55.03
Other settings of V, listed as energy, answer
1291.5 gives 53.04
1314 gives 54.13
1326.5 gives 54.54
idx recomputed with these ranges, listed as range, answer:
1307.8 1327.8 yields 54.54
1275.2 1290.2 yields 53.69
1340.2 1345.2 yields 54.43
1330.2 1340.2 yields 55.07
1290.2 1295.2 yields 53.28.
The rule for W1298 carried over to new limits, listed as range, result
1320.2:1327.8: 53.93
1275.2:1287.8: 52.91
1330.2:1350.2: 52.81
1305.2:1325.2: 52.78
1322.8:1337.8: 54.28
